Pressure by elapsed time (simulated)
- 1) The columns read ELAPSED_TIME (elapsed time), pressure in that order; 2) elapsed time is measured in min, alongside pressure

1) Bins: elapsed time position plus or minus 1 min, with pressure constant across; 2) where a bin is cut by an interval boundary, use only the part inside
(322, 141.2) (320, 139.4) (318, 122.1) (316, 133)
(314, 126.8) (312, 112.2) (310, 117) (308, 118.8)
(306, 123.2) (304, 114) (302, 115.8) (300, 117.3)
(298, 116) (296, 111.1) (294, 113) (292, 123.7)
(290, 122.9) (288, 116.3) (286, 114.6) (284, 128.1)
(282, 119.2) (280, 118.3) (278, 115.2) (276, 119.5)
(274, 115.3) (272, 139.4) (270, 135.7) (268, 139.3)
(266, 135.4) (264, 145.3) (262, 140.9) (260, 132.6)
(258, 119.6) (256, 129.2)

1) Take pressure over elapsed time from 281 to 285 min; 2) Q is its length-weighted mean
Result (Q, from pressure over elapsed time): 124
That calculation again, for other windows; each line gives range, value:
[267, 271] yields 138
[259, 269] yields 139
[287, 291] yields 120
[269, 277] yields 127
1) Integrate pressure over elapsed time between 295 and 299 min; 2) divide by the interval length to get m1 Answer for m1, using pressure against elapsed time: 114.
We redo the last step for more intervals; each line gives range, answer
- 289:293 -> 123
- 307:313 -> 116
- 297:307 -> 117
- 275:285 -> 120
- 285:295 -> 118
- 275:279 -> 117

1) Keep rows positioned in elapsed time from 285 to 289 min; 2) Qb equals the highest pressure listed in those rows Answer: 116.3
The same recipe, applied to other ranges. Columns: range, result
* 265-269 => 139.3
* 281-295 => 128.1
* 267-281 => 139.4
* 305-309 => 123.2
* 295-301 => 117.3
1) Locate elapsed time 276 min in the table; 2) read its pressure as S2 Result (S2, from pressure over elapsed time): 119.5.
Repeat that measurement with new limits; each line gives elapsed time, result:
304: 114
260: 132.6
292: 123.7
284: 128.1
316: 133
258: 119.6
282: 119.2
